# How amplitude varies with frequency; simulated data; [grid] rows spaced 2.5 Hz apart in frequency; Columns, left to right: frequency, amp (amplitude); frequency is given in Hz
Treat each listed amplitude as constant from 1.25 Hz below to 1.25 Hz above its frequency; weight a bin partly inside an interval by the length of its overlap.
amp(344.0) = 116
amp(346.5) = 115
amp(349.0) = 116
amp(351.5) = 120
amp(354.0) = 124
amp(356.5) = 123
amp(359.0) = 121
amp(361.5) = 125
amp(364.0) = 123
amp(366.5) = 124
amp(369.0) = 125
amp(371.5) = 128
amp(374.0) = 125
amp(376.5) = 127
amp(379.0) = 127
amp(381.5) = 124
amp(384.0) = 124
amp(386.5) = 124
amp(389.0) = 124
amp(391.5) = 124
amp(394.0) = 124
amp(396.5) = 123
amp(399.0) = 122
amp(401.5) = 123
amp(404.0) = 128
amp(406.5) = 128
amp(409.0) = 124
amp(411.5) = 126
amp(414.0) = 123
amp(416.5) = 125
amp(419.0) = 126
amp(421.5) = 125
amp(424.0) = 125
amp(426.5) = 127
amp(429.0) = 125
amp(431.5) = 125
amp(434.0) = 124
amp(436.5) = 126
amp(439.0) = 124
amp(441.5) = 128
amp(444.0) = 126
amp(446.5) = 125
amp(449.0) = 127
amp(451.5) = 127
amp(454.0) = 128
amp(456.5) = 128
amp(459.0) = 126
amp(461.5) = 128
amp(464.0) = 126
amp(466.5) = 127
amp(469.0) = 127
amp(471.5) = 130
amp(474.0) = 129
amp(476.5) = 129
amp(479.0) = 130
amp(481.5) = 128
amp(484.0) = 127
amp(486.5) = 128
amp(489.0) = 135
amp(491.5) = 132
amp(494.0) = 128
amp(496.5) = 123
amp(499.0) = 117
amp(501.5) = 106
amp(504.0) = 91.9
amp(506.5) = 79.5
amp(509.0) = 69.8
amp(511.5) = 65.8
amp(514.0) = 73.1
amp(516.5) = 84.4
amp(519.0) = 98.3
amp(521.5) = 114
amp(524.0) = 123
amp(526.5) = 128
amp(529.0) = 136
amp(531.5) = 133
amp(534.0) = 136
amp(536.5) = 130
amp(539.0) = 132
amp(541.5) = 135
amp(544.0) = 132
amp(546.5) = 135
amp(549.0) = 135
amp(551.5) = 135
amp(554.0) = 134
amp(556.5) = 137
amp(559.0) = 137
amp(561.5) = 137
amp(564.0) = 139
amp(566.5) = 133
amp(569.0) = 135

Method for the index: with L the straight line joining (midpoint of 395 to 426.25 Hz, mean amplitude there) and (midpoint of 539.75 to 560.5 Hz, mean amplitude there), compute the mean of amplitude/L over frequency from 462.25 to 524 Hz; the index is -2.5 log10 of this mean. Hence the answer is 0.16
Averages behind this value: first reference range 125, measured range 113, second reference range 135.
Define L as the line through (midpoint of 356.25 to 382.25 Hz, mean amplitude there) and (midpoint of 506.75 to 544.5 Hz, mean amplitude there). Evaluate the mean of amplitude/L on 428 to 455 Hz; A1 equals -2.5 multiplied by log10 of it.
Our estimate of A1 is -0.06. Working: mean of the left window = 125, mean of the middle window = 126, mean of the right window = 111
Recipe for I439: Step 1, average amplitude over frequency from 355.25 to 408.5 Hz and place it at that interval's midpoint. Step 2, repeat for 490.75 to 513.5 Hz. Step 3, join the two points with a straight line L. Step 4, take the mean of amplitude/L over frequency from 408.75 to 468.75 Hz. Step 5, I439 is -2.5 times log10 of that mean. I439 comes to -0.120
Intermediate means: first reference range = 125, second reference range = 99.8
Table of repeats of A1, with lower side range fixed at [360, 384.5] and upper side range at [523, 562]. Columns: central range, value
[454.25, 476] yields 0.02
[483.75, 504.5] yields 0.08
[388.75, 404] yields 0.02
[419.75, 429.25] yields 0.02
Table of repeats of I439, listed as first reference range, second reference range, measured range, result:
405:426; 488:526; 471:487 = -0.172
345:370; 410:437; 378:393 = -0.012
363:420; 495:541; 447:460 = -0.092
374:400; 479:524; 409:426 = -0.047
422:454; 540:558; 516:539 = 0.093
